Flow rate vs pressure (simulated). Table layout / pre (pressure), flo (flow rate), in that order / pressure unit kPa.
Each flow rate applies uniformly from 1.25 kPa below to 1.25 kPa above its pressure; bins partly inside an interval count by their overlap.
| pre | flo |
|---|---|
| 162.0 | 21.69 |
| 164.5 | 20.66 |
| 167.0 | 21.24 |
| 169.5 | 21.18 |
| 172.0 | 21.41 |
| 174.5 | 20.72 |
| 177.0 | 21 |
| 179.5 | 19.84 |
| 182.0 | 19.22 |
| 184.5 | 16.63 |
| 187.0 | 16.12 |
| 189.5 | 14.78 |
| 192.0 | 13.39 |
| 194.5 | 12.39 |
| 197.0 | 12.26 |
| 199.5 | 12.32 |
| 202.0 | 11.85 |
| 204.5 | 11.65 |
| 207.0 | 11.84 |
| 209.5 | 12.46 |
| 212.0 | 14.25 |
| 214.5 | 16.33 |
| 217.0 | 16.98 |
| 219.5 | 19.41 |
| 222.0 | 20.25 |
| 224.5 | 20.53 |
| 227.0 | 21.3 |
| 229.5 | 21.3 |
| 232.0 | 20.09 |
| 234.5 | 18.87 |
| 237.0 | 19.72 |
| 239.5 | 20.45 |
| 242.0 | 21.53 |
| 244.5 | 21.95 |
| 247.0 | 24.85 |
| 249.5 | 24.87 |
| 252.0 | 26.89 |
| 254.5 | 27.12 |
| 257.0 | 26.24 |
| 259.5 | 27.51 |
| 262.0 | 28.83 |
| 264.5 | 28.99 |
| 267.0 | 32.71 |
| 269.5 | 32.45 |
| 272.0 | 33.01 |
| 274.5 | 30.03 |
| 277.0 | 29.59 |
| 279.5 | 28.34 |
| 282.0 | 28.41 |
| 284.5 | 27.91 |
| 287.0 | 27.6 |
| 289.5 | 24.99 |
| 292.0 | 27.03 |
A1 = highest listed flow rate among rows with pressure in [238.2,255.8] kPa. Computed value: 27.12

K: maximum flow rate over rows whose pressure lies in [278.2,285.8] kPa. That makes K 28.41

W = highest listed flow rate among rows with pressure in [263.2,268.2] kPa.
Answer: 32.71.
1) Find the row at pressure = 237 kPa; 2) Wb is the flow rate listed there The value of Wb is 19.72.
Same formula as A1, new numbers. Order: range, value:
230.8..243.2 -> 21.53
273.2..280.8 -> 30.03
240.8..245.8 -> 21.95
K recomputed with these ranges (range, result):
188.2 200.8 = 14.78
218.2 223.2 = 20.25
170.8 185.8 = 21.41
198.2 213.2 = 14.25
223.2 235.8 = 21.3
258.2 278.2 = 33.01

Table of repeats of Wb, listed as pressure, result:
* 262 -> 28.83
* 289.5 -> 24.99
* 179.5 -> 19.84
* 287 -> 27.6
